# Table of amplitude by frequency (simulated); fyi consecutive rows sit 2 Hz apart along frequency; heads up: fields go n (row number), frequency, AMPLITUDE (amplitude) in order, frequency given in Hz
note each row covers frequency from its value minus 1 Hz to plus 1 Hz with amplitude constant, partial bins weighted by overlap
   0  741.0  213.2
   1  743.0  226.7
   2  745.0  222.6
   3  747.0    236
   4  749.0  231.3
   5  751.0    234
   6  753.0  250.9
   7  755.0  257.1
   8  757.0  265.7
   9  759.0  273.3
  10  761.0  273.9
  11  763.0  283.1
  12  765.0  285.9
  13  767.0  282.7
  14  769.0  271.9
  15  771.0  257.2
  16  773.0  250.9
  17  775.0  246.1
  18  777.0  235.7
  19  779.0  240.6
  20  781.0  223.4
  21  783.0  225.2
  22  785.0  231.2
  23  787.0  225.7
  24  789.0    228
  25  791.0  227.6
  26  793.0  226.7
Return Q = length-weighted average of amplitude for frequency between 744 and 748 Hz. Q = 229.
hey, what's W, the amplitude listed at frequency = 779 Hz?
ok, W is 240.6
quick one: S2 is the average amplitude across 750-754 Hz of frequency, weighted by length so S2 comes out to 242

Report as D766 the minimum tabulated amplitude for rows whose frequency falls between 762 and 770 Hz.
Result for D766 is 271.9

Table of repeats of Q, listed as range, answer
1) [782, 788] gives 227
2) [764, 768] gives 284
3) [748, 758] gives 248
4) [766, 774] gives 266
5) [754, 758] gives 261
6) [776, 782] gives 233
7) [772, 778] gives 244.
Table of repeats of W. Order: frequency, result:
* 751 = 234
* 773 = 250.9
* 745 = 222.6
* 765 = 285.9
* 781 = 223.4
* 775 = 246.1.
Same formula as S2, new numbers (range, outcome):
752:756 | 254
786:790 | 227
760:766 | 281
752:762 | 264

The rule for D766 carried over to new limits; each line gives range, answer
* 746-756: 231.3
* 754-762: 257.1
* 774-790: 223.4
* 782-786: 225.2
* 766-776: 246.1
